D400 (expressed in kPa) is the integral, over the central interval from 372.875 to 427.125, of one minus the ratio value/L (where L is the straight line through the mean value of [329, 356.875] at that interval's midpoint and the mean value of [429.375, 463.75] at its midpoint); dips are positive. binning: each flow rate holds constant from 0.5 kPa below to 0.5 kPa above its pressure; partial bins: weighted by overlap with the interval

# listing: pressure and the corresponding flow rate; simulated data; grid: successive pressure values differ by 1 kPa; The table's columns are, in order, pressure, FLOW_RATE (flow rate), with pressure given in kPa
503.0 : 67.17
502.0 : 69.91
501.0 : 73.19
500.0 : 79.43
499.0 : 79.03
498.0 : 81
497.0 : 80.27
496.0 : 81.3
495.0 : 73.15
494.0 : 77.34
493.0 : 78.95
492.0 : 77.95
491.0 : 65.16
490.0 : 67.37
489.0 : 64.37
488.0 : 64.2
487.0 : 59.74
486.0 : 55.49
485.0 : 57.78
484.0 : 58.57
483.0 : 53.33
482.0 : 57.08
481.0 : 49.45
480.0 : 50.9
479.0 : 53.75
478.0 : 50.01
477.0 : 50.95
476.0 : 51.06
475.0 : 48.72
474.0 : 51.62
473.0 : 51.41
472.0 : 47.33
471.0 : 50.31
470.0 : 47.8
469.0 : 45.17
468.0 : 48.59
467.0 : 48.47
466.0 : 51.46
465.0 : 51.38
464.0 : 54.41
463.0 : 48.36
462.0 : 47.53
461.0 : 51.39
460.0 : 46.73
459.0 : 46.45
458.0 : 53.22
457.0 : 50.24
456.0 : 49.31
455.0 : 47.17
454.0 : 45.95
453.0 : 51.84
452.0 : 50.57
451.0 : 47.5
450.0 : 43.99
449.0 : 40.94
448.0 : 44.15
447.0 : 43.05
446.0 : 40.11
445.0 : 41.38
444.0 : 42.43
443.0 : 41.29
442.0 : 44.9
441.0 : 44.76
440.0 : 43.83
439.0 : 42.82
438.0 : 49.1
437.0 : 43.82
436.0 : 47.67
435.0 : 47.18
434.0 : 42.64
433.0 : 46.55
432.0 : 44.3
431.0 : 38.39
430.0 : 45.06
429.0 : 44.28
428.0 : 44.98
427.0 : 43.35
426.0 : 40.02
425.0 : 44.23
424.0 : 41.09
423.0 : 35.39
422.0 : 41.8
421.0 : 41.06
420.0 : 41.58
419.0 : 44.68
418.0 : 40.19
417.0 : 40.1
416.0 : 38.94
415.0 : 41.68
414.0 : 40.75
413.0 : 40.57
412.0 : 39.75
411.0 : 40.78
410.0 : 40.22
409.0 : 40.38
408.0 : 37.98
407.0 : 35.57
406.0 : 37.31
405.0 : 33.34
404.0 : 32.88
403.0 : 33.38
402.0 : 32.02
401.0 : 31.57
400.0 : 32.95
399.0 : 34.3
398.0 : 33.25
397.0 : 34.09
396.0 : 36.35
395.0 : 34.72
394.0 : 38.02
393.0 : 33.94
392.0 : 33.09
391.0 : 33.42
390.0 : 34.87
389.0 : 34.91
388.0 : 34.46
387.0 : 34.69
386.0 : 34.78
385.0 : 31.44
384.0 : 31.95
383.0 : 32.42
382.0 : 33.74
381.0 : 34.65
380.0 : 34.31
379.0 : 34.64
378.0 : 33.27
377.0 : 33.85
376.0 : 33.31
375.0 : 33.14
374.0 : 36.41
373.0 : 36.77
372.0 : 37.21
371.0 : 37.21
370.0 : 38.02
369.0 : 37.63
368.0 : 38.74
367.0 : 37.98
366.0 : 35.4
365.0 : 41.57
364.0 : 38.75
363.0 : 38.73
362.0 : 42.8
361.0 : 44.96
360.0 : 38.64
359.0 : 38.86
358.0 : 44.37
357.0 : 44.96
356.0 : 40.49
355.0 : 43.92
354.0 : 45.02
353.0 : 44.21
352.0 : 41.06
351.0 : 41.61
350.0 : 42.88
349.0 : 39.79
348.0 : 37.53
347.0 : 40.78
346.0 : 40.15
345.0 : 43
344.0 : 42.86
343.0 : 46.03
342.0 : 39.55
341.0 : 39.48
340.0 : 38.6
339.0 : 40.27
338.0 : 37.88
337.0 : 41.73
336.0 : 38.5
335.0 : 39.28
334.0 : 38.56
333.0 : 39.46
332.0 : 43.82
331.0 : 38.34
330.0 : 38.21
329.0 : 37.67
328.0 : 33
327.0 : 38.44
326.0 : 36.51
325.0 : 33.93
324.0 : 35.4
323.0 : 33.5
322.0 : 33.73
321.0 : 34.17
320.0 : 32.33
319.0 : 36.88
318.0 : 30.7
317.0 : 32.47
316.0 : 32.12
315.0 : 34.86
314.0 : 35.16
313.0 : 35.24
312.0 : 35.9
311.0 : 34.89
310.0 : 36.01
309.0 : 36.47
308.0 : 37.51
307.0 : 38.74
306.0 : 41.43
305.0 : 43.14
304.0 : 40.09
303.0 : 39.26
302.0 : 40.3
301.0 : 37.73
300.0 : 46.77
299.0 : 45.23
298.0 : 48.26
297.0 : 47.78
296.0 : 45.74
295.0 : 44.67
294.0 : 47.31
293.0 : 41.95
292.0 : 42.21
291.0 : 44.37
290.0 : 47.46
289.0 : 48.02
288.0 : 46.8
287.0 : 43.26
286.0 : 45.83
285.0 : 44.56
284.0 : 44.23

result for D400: 8.9 kPa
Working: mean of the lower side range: 40.9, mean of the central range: 36.5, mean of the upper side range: 45.8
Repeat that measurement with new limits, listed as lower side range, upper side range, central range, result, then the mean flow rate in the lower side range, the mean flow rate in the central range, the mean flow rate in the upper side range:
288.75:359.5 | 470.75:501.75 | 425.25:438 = 2.50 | 39.8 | 44.2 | 62.7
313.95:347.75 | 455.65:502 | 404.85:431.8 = 5.02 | 37.6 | 40.6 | 58.4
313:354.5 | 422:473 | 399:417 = 2.57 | 38.2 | 37.1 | 45.9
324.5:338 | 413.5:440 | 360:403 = 5.40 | 38.3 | 35.5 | 42.8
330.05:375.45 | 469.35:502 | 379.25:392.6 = 3.47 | 40.1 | 33.8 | 62.2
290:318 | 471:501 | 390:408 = 6.11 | 40.2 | 34.3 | 62.6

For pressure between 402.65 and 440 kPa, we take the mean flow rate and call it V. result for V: 41.3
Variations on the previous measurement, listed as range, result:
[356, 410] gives 36.1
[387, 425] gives 37.1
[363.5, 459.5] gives 39.6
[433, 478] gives 47.3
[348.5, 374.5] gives 40.3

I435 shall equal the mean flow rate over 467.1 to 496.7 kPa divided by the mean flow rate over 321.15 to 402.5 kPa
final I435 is 1.6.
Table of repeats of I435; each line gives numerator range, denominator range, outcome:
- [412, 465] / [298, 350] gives 1.16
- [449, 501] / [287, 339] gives 1.45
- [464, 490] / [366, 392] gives 1.52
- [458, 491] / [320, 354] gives 1.35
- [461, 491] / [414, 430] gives 1.28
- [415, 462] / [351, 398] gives 1.19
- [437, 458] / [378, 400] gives 1.33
